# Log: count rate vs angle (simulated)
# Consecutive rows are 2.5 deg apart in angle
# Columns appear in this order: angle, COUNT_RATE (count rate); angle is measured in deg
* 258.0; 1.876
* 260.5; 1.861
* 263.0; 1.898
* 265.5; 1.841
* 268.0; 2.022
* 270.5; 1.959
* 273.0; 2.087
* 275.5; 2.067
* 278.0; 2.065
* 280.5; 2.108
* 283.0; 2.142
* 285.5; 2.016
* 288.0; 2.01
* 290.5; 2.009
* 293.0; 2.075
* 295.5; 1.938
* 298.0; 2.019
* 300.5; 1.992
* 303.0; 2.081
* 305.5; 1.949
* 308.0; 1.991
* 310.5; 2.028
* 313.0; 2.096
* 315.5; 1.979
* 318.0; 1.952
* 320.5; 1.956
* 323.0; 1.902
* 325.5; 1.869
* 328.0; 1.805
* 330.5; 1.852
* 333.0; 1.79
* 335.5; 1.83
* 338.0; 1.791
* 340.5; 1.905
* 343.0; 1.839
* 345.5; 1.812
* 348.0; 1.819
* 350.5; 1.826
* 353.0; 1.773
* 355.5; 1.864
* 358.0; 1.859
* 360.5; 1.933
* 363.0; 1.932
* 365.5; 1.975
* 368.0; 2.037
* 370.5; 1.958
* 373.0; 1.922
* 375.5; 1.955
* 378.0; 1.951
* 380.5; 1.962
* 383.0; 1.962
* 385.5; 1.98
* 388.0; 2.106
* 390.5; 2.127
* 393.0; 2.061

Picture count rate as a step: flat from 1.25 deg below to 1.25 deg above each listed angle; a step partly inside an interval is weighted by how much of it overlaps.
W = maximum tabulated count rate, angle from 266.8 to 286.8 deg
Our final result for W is 2.142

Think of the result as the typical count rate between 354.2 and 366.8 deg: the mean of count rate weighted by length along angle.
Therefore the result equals 1.91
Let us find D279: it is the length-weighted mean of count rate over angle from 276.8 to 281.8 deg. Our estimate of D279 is 2.09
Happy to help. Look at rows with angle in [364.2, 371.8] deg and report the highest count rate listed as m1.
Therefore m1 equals 2.037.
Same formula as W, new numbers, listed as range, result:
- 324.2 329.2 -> 1.869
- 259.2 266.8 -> 1.898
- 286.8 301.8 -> 2.075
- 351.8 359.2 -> 1.864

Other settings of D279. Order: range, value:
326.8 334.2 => 1.82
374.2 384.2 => 1.96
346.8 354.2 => 1.81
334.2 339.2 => 1.81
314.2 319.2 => 1.97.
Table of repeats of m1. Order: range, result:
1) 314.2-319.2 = 1.979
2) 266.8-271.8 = 2.022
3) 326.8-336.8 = 1.852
